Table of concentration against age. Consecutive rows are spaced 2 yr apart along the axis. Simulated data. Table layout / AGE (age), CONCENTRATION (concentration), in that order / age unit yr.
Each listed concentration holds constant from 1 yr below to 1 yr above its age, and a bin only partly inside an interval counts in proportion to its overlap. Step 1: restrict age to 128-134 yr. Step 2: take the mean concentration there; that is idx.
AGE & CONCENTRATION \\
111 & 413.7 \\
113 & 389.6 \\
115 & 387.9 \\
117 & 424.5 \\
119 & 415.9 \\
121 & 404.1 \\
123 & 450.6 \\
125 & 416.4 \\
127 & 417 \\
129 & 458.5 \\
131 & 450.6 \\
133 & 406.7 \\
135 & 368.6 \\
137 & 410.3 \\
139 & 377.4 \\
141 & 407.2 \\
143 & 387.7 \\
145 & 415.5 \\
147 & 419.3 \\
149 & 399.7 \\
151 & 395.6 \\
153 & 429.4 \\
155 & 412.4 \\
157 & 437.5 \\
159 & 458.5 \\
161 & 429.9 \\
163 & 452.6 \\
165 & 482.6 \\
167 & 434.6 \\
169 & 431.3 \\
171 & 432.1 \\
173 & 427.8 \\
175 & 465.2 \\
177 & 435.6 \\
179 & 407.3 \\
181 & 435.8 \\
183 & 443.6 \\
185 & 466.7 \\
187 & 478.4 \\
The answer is 439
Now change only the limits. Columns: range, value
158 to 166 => 456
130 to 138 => 409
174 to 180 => 436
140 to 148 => 407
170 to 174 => 430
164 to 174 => 442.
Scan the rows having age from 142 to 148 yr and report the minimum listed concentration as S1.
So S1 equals 387.7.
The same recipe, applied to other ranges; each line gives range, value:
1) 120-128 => 404.1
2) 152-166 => 412.4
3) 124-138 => 368.6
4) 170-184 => 407.3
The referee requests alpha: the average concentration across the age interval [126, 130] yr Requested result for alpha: 438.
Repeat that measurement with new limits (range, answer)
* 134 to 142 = 391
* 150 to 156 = 412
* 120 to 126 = 424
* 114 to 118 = 406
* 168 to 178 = 438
